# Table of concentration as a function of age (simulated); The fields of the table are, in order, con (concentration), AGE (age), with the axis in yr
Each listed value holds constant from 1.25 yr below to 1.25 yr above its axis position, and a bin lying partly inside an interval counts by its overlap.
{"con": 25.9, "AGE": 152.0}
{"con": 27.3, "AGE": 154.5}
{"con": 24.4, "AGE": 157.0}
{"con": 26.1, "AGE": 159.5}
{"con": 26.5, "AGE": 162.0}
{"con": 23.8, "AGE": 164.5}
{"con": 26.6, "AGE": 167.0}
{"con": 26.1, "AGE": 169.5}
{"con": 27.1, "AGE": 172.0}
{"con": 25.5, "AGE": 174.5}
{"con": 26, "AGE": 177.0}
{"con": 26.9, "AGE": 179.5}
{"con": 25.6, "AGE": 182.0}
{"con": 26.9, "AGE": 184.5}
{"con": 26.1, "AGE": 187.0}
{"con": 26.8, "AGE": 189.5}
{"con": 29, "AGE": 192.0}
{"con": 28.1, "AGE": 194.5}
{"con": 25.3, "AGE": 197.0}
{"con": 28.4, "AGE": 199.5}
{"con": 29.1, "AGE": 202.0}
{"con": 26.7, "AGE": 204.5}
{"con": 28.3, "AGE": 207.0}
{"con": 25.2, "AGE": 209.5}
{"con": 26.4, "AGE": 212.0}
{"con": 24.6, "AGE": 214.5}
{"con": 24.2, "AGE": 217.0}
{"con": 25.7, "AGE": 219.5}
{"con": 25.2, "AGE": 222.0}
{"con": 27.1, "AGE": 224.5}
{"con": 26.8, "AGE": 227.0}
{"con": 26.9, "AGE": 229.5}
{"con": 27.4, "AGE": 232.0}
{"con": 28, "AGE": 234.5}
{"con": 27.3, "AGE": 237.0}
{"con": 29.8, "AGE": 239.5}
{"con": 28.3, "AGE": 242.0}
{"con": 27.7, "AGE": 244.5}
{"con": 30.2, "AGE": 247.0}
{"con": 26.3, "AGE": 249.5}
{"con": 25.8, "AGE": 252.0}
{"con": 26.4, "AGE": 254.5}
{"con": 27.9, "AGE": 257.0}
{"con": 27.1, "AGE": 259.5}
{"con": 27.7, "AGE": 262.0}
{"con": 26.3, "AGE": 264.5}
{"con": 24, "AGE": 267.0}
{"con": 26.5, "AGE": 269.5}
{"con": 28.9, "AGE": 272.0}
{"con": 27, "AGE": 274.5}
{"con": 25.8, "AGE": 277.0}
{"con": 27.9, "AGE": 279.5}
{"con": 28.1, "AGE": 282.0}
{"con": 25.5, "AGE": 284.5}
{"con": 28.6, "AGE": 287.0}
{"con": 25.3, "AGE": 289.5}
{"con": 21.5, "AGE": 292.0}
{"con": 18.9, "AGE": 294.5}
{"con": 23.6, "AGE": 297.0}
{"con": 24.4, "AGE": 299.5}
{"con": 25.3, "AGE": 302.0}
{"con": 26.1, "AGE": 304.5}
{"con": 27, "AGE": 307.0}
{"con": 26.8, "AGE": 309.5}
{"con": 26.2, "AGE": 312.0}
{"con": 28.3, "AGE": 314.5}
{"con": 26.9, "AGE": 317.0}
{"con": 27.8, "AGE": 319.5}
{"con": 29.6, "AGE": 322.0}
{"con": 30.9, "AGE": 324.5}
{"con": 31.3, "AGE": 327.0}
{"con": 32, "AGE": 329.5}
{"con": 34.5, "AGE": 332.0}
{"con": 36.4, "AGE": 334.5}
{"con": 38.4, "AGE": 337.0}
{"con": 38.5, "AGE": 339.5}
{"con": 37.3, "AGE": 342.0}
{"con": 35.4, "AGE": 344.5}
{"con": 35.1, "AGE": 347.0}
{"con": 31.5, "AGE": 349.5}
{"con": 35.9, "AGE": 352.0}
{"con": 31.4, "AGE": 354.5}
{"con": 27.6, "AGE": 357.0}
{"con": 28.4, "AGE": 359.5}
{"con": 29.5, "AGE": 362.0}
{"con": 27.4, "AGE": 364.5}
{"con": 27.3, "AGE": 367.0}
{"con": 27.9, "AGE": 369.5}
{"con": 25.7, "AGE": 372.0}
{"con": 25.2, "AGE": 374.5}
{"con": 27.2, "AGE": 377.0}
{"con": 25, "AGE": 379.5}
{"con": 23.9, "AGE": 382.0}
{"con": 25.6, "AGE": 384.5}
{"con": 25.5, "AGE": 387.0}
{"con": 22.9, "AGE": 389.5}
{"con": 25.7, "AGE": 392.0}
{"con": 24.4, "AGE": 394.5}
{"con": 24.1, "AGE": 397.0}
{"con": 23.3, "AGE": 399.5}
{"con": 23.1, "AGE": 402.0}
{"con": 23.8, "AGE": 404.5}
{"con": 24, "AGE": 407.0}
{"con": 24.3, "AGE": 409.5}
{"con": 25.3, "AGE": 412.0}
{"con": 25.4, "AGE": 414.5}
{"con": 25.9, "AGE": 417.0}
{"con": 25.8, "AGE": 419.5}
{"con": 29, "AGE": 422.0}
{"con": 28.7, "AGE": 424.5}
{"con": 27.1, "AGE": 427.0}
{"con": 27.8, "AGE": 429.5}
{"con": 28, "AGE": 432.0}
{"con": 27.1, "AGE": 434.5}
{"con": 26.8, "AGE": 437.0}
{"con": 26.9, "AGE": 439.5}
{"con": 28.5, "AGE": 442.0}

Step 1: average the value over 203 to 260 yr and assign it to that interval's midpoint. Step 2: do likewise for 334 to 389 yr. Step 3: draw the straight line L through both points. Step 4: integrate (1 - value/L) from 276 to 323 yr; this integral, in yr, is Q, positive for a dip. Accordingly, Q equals 4.3 yr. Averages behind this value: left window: 26.9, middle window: 26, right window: 30.1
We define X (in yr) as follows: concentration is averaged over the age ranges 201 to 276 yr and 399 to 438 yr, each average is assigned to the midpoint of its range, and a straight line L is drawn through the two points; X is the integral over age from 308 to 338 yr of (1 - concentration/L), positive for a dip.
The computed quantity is -4.7 yr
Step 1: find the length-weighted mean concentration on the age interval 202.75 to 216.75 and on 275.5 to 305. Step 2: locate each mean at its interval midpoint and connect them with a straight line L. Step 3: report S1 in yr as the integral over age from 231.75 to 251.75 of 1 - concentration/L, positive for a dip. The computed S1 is -1.8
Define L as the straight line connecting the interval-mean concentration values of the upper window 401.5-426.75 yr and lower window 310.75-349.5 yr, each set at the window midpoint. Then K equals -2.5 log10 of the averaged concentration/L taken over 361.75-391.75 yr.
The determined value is 0.11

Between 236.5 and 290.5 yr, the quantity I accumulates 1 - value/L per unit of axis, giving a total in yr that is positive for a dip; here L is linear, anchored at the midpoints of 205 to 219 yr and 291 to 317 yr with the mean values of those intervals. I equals -4.03 yr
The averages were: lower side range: 25.8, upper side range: 24.9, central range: 27.2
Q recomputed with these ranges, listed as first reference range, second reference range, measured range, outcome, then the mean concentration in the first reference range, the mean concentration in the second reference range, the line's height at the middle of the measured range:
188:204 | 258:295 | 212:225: 0.90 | 27.7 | 26.1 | 27.3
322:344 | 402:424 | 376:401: 3.11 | 34.6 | 25.4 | 28.2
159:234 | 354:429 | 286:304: 1.56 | 26.5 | 26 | 26.2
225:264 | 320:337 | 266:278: 1.12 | 27.5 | 32.7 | 29.2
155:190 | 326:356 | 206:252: 3.25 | 26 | 34.8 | 29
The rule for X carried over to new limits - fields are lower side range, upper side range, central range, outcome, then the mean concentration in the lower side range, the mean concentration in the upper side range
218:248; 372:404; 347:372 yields -4.5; 27.5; 24.7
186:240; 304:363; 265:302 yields 5.1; 26.9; 31.4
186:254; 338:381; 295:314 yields 2.4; 27.1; 30.4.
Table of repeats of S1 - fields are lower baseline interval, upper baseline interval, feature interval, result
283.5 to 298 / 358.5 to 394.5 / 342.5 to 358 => -4.7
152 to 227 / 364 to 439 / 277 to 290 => -0.5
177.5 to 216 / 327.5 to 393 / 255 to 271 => 0.9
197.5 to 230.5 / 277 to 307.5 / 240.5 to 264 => -1.5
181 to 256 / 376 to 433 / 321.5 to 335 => -3.3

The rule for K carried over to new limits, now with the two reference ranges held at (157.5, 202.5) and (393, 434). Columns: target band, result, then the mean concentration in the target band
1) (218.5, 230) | 0.00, 26.3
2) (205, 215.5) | 0.01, 26.2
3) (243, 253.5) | -0.05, 27.5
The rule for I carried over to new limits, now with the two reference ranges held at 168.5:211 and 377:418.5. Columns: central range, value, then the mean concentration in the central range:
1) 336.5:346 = -4.5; 37.3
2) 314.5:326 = -1.5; 28.8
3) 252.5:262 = -0.3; 27.1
